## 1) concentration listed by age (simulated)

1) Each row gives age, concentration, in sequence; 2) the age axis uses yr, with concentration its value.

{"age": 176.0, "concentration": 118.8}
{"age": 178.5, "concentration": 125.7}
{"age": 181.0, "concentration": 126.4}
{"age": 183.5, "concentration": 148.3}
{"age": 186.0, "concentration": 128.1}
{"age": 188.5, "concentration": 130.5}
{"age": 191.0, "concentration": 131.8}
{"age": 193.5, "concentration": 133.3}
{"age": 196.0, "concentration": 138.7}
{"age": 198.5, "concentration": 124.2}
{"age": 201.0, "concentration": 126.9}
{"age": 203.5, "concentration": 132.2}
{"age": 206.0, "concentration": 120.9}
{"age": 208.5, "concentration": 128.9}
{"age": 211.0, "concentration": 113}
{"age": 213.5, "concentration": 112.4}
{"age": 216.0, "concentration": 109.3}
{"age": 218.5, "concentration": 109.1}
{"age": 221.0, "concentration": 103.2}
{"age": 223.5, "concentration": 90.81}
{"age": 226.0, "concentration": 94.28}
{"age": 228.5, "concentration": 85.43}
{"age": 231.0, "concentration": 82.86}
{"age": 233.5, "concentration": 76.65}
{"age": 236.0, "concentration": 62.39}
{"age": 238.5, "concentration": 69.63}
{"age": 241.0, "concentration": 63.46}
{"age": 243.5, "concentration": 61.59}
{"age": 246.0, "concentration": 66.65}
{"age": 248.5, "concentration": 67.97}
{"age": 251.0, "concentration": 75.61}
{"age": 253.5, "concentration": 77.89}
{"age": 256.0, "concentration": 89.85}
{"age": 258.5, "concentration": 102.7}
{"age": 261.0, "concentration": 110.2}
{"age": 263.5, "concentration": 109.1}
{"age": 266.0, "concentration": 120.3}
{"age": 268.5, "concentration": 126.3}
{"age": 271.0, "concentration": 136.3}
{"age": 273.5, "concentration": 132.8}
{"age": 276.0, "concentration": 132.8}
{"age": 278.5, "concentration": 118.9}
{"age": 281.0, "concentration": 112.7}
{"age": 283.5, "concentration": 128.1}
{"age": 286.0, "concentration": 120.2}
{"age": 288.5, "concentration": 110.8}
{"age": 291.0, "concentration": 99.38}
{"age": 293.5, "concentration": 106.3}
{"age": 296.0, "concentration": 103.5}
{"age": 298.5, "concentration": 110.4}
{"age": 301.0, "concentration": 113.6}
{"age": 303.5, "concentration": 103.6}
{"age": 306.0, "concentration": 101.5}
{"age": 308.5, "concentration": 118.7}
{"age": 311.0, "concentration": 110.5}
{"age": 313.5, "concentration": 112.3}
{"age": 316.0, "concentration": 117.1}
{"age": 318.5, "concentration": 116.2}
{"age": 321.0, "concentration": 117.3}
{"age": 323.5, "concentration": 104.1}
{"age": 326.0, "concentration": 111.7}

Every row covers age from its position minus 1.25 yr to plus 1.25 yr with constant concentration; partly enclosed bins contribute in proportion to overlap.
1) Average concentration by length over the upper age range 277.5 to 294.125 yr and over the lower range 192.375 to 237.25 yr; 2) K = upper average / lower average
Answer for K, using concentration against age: 1.06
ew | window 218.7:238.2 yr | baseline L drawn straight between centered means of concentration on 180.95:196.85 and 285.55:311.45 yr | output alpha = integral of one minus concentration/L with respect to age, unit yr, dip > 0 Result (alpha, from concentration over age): 6.2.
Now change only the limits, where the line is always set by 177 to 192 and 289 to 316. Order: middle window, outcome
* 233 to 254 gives 9.01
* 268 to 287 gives -2.12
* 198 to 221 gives 1.48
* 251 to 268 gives 2.32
